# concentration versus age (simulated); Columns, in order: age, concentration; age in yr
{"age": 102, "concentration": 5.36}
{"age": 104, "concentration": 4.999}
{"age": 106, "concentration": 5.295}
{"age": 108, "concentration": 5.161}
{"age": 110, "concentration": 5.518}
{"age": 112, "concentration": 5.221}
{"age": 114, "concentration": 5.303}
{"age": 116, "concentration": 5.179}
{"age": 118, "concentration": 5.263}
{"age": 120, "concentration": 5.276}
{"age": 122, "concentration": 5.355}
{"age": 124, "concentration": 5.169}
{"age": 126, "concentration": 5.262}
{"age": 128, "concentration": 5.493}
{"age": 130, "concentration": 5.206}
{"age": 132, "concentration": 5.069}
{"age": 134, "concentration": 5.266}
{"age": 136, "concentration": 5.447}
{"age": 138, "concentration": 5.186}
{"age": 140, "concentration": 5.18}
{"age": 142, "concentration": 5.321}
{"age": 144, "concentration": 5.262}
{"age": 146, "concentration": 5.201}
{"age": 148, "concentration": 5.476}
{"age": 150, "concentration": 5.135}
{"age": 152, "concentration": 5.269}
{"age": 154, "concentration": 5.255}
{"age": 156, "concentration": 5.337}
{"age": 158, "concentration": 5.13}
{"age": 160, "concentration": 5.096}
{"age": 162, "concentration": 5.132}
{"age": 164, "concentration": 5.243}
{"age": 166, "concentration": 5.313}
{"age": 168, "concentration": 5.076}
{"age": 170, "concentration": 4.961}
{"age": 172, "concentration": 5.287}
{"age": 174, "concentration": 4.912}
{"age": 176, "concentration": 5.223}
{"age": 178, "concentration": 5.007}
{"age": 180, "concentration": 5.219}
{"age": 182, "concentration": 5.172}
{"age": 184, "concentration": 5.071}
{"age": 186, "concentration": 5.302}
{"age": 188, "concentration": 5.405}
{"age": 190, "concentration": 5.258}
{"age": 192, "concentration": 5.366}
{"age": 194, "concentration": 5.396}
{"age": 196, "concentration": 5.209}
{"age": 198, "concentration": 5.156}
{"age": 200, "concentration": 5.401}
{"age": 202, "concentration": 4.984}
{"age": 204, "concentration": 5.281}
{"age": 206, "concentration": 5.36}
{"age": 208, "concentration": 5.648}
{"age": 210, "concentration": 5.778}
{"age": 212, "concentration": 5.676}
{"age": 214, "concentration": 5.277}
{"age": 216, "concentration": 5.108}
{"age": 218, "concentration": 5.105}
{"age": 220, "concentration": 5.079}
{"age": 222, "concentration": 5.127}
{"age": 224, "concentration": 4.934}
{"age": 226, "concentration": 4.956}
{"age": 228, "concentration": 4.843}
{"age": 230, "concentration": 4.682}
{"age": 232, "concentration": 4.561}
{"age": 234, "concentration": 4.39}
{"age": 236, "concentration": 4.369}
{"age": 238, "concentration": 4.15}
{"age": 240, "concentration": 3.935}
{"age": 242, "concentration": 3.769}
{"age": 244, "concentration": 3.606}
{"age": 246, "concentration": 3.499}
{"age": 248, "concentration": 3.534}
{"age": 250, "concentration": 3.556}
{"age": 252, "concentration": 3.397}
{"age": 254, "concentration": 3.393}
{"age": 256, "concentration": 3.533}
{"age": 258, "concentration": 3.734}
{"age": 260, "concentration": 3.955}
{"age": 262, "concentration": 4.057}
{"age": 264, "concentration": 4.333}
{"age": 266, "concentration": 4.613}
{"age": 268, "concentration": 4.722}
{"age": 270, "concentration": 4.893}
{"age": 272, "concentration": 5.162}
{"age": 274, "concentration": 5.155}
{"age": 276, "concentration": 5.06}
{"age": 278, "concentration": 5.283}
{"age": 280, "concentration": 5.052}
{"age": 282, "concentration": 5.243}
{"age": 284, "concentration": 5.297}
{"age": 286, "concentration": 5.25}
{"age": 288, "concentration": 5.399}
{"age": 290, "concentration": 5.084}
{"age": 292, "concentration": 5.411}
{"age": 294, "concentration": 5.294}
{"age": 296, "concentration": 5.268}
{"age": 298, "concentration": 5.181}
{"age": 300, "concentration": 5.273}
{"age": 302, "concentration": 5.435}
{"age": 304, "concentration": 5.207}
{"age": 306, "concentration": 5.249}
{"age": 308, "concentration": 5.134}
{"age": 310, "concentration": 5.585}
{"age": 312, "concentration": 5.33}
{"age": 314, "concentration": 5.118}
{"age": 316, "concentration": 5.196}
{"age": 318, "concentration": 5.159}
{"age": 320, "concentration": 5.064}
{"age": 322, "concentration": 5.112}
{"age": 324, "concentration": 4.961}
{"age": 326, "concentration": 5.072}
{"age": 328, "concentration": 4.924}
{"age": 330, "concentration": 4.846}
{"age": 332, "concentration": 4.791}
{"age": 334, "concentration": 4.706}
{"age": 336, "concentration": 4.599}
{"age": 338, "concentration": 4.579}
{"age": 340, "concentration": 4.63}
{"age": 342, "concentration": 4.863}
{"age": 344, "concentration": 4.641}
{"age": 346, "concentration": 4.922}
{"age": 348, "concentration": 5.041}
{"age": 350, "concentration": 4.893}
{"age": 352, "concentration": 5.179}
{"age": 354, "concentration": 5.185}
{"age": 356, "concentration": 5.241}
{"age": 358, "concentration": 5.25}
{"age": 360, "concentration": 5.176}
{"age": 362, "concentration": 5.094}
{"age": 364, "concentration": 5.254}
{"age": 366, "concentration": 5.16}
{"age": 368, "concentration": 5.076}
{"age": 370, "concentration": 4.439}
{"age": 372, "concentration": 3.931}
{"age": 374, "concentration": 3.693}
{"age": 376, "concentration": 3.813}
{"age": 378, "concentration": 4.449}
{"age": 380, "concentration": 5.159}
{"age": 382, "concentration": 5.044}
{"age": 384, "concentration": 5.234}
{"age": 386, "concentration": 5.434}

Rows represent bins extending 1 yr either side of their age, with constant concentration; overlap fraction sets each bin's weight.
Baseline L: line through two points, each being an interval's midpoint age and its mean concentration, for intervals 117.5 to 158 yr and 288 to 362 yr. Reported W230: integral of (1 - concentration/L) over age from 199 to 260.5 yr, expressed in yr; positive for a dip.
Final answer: 7.6 yr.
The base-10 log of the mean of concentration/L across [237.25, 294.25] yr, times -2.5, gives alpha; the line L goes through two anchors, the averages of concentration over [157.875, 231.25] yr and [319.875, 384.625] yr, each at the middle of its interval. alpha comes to 0.13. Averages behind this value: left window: 5.19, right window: 4.84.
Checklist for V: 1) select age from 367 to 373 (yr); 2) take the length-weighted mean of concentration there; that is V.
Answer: 4.48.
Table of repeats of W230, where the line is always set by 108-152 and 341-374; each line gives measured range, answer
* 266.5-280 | 0.1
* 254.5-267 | 2.6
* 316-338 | 0.2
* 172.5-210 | -0.6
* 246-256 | 3.2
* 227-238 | 1.3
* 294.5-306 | -0.6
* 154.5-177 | 0.3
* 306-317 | -0.6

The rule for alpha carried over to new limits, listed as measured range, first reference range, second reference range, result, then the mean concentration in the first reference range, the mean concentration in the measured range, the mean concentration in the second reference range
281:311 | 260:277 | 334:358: -0.11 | 4.7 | 5.29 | 4.9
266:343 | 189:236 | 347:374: -0.01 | 5.14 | 5.09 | 4.95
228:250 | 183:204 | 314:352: 0.26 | 5.26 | 4.06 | 4.9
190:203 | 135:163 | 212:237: -0.05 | 5.24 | 5.25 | 4.9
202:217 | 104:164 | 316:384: -0.06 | 5.25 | 5.42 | 4.86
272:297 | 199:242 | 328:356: -0.07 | 4.95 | 5.23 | 4.85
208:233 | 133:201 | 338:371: 0.01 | 5.23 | 5.12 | 4.99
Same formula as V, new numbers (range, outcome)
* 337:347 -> 4.73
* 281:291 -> 5.25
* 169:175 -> 5.05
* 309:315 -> 5.34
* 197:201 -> 5.28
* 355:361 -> 5.22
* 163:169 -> 5.21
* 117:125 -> 5.27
